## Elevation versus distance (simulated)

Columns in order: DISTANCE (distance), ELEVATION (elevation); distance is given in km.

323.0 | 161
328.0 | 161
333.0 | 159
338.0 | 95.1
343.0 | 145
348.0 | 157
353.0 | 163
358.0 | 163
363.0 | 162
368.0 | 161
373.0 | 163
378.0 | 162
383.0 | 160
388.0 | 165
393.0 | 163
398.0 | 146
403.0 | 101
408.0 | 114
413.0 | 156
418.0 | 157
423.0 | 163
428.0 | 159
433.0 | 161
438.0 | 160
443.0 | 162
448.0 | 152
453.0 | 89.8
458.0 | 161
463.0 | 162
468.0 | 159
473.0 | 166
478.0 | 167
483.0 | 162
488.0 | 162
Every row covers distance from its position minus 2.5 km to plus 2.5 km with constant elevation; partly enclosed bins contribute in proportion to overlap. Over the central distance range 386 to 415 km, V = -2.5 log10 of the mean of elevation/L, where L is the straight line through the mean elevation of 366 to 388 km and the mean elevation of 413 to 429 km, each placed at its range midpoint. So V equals 0.15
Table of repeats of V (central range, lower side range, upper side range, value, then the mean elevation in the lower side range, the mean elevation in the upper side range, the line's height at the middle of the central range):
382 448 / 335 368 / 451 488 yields 0.00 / 149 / 154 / 152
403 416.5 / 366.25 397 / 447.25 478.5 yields 0.21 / 162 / 150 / 158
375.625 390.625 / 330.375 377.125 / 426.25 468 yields -0.07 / 152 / 151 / 152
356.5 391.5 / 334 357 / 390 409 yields -0.18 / 143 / 133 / 138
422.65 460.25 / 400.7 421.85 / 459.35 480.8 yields -0.01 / 134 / 163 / 149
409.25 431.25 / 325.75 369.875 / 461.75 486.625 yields 0.01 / 152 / 163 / 158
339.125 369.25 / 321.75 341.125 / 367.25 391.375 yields -0.02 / 143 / 162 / 152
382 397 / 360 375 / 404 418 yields -0.09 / 162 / 135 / 148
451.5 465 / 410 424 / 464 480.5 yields 0.16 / 157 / 164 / 162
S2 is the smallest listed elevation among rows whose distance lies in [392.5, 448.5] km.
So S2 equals 101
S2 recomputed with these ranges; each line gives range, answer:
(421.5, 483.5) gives 89.8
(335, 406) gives 95.1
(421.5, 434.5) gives 159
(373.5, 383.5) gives 160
